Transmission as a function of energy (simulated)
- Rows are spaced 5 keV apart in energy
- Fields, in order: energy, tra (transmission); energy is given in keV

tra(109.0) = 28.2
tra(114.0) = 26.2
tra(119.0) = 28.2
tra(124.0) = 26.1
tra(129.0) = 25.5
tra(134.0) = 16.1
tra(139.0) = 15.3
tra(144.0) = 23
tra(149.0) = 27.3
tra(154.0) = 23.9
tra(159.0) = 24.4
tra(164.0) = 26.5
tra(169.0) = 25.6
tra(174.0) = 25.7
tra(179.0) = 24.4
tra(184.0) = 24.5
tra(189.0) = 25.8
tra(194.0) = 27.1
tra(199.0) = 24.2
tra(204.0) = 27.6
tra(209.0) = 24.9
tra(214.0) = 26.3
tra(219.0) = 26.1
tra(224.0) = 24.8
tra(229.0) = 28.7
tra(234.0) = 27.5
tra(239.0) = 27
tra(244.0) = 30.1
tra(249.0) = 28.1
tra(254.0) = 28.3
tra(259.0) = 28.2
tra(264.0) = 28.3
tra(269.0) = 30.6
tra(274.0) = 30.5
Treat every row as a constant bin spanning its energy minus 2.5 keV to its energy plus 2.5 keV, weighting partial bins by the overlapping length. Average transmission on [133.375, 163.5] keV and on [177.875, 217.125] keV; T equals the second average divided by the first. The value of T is 1.15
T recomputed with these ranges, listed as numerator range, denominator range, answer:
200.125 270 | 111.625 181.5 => 1.14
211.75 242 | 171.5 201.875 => 1.06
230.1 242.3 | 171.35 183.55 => 1.11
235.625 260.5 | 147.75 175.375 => 1.11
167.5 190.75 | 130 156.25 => 1.18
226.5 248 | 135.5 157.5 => 1.28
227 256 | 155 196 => 1.11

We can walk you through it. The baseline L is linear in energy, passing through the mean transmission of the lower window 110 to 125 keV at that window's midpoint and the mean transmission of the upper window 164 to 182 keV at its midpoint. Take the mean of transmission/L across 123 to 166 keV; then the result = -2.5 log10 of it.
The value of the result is 0.14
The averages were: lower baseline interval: 27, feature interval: 23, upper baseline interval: 25.4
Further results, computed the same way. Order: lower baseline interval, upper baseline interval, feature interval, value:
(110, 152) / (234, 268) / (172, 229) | 0.03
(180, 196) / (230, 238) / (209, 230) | 0.04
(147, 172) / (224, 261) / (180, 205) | 0.04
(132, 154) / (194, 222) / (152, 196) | -0.09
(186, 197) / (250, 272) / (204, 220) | 0.04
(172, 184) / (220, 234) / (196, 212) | 0.01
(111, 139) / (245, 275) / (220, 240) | 0.03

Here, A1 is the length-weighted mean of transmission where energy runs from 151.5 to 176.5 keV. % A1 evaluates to 25.2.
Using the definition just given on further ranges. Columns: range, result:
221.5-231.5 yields 26.8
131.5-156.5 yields 21.1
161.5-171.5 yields 26.1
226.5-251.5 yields 28.3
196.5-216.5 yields 25.8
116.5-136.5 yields 24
